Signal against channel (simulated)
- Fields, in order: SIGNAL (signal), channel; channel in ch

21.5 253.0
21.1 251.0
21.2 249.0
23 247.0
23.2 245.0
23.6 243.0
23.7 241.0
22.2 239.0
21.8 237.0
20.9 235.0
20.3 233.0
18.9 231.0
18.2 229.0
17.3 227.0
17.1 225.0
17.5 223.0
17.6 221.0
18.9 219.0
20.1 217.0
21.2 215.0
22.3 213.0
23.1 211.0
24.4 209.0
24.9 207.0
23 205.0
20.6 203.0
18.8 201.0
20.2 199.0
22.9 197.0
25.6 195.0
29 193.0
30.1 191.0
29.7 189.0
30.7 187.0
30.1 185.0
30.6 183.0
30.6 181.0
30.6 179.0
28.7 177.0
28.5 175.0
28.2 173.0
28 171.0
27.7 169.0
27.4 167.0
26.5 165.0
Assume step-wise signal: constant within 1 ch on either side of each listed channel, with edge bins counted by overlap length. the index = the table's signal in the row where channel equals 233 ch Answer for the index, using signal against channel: 20.3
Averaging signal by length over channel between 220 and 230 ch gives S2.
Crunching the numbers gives 17.5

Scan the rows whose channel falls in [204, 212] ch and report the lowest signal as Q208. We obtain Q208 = 23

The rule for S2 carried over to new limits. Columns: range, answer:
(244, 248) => 23.1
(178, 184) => 30.6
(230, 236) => 20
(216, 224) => 18.5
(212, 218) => 21.2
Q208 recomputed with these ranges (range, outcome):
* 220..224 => 17.5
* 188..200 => 20.2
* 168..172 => 27.7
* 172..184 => 28.2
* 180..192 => 29.7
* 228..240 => 18.2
